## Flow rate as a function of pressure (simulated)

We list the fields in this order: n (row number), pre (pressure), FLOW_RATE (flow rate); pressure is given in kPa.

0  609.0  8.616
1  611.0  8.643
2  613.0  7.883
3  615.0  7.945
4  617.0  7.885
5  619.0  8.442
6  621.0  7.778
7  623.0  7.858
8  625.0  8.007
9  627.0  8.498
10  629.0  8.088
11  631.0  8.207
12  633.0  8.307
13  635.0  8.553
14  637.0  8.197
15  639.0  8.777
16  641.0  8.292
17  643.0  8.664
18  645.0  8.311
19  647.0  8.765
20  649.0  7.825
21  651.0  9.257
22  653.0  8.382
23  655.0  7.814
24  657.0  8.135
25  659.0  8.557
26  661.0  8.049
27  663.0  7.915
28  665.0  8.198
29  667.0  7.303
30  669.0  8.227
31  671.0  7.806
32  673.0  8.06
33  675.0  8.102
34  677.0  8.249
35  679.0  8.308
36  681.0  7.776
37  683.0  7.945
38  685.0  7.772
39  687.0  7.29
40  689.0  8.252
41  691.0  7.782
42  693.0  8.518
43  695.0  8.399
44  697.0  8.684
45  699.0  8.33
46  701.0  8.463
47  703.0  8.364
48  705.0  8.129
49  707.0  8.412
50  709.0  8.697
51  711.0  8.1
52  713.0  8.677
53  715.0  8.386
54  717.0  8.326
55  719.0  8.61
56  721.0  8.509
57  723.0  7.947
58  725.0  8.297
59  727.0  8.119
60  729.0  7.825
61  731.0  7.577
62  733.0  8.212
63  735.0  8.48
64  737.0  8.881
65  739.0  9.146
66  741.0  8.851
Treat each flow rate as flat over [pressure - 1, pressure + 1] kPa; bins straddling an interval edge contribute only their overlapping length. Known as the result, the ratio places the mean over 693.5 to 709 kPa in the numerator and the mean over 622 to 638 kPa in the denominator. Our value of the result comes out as 1.03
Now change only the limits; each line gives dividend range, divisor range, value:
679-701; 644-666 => 0.98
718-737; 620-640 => 1.00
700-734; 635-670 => 1.00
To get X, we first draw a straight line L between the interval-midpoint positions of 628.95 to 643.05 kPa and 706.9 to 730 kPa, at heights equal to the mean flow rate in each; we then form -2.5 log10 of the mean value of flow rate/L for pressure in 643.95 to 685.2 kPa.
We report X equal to 0.03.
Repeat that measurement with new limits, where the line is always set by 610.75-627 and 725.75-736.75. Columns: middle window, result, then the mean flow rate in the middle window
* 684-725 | -0.03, 8.28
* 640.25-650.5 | -0.05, 8.42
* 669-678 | 0.00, 8.07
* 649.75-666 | -0.03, 8.28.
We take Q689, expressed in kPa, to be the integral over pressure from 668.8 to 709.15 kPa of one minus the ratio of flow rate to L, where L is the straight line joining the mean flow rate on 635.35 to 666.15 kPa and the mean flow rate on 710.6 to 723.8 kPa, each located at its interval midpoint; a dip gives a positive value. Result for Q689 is 1.0 kPa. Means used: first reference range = 8.34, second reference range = 8.38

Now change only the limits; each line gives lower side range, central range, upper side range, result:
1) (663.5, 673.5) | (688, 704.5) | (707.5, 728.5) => -0.37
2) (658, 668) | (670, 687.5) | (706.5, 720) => 0.44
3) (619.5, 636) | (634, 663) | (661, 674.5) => -1.20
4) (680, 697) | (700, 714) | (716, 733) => -0.56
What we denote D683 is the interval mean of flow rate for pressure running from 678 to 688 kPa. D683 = 7.82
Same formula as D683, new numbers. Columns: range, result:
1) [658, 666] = 8.18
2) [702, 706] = 8.25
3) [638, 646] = 8.51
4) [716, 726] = 8.34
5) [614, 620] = 8.09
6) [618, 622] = 8.11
